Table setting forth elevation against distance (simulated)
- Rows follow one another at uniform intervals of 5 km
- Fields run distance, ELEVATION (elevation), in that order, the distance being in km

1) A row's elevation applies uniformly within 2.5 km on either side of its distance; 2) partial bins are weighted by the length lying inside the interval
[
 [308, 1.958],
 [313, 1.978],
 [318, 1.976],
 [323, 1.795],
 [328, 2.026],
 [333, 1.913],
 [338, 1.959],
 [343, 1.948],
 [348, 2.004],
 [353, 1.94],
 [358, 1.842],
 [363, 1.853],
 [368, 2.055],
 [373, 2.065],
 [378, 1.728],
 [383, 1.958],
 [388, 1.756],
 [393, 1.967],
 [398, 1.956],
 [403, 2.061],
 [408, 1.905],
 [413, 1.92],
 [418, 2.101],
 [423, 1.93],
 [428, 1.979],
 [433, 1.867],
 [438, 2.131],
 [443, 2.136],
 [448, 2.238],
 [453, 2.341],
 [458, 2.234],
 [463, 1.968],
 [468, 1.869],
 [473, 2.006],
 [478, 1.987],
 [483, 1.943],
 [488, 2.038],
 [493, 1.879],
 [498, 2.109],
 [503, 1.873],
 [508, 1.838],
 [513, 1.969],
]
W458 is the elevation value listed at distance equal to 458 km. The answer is 2.234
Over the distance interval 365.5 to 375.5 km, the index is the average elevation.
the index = 2.06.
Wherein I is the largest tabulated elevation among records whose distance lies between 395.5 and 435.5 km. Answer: 2.101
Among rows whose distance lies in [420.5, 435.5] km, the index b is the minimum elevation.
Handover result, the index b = 1.867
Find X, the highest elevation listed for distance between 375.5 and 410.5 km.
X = 2.061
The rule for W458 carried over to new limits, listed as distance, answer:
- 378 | 1.728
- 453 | 2.341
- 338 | 1.959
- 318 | 1.976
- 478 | 1.987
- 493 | 1.879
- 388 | 1.756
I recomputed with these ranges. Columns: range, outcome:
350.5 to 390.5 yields 2.065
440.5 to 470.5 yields 2.341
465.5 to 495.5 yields 2.038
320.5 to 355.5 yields 2.026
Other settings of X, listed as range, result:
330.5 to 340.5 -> 1.959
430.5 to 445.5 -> 2.136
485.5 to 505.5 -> 2.109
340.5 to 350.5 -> 2.004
